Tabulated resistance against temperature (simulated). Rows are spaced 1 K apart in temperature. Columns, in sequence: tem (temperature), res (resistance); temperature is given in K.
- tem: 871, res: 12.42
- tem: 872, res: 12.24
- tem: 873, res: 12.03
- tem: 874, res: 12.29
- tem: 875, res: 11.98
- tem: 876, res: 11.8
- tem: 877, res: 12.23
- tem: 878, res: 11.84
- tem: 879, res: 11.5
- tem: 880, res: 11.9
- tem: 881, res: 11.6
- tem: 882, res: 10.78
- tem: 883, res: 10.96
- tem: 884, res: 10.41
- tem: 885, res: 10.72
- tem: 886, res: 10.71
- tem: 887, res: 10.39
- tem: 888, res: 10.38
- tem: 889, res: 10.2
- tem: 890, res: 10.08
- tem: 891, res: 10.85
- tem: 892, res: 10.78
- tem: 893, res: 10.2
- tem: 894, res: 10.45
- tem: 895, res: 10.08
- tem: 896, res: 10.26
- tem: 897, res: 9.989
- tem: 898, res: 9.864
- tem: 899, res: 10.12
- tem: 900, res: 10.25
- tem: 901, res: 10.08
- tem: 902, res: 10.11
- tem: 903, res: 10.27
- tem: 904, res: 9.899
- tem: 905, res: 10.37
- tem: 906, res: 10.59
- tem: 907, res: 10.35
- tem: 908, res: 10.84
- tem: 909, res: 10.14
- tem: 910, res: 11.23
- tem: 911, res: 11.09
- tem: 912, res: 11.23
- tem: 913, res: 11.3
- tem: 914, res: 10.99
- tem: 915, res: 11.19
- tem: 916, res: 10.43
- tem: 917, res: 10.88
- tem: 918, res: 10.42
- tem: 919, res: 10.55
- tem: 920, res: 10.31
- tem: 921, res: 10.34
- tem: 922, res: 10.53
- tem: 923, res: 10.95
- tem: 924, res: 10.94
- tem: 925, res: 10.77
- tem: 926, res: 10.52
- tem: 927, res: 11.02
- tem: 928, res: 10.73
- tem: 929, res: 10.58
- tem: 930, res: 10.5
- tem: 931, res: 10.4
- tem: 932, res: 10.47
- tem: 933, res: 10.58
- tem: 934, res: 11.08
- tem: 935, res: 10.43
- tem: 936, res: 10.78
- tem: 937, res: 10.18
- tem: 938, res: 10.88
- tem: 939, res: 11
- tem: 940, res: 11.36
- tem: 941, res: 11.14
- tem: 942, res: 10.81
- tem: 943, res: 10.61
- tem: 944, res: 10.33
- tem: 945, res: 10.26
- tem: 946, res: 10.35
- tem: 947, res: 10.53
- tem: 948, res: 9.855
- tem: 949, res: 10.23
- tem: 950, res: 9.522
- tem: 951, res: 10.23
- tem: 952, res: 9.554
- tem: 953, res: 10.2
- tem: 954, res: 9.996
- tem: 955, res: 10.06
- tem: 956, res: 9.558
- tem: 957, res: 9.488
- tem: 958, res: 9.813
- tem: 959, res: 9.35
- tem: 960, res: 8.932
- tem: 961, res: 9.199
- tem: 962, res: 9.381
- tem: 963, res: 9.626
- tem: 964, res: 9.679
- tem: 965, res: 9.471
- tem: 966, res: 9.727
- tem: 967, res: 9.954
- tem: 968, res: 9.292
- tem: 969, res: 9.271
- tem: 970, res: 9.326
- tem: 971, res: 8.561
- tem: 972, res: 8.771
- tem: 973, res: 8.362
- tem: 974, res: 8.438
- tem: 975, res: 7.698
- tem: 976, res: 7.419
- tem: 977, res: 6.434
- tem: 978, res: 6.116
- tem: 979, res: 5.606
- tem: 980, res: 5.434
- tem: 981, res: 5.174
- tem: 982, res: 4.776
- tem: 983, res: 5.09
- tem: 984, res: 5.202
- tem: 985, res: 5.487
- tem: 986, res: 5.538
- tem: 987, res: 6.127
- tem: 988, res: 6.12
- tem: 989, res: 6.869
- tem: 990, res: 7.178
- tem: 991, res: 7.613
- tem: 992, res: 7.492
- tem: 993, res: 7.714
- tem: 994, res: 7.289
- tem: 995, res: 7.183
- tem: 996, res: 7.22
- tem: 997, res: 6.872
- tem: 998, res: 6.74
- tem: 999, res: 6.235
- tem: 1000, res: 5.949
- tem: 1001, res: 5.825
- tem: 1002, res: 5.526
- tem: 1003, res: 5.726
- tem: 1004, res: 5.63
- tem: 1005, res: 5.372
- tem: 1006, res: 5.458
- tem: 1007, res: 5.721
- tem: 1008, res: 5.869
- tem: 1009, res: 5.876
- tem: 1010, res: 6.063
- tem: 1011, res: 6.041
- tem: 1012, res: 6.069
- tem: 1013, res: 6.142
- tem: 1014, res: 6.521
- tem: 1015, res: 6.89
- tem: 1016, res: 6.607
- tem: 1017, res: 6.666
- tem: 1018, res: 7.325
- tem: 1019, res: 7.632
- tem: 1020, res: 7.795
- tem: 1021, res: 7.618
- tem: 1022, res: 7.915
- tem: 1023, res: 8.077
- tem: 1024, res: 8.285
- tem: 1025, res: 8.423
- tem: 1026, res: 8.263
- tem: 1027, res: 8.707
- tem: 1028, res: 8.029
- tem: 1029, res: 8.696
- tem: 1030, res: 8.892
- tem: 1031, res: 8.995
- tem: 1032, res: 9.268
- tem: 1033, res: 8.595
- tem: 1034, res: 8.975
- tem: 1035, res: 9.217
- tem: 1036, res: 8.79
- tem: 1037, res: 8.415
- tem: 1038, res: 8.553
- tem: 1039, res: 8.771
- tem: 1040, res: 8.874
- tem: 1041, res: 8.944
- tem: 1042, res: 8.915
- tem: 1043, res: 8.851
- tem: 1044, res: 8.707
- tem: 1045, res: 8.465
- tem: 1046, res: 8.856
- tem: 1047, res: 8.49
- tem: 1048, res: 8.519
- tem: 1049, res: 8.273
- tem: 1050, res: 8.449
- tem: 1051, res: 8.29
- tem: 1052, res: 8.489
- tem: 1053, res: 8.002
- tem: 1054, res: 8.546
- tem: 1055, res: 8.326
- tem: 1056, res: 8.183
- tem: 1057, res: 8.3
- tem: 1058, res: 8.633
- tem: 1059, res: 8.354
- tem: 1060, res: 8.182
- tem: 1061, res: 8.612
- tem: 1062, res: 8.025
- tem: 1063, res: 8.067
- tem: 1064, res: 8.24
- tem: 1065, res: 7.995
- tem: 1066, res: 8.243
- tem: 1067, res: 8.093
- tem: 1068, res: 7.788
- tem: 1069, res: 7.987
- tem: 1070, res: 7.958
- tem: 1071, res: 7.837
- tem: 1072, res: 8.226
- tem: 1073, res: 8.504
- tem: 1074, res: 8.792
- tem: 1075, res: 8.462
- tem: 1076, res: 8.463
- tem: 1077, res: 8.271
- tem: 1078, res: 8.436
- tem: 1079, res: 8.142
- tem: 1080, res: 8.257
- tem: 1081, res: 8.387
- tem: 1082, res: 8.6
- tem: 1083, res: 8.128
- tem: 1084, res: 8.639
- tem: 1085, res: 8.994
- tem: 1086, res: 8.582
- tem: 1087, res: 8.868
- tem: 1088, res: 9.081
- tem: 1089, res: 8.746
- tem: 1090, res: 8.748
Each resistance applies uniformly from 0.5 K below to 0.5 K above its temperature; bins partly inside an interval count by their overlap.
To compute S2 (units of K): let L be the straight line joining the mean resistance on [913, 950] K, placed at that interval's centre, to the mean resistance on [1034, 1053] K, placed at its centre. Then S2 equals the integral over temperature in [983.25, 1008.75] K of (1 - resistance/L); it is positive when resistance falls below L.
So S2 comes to 8.6 K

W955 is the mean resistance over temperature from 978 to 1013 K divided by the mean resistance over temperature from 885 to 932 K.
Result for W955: 0.58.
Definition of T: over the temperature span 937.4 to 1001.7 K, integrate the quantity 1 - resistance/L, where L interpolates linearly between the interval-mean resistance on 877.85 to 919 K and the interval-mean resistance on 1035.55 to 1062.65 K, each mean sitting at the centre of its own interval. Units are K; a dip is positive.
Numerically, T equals 8.7 K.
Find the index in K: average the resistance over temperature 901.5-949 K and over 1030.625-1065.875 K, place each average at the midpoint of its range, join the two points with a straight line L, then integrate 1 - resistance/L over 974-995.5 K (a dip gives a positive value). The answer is 7.2 K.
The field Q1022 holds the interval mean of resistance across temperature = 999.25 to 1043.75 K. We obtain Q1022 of 7.47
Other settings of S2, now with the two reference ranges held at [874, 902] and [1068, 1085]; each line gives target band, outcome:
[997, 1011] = 5.1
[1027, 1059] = 0.5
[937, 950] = -0.6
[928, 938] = -0.4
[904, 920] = -0.4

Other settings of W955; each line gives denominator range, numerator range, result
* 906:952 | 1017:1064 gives 0.79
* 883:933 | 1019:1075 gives 0.80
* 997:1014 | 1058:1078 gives 1.39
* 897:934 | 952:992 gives 0.75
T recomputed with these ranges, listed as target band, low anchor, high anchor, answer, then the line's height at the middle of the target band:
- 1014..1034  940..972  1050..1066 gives 1.7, 8.8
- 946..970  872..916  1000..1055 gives -1.0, 9.32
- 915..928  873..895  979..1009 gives -1.8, 9.38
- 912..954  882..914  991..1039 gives -4.7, 9.52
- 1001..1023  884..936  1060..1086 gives 6.5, 9.13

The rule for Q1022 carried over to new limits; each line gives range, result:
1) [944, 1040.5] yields 7.82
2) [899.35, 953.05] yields 10.6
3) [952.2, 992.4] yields 7.96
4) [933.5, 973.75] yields 9.92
